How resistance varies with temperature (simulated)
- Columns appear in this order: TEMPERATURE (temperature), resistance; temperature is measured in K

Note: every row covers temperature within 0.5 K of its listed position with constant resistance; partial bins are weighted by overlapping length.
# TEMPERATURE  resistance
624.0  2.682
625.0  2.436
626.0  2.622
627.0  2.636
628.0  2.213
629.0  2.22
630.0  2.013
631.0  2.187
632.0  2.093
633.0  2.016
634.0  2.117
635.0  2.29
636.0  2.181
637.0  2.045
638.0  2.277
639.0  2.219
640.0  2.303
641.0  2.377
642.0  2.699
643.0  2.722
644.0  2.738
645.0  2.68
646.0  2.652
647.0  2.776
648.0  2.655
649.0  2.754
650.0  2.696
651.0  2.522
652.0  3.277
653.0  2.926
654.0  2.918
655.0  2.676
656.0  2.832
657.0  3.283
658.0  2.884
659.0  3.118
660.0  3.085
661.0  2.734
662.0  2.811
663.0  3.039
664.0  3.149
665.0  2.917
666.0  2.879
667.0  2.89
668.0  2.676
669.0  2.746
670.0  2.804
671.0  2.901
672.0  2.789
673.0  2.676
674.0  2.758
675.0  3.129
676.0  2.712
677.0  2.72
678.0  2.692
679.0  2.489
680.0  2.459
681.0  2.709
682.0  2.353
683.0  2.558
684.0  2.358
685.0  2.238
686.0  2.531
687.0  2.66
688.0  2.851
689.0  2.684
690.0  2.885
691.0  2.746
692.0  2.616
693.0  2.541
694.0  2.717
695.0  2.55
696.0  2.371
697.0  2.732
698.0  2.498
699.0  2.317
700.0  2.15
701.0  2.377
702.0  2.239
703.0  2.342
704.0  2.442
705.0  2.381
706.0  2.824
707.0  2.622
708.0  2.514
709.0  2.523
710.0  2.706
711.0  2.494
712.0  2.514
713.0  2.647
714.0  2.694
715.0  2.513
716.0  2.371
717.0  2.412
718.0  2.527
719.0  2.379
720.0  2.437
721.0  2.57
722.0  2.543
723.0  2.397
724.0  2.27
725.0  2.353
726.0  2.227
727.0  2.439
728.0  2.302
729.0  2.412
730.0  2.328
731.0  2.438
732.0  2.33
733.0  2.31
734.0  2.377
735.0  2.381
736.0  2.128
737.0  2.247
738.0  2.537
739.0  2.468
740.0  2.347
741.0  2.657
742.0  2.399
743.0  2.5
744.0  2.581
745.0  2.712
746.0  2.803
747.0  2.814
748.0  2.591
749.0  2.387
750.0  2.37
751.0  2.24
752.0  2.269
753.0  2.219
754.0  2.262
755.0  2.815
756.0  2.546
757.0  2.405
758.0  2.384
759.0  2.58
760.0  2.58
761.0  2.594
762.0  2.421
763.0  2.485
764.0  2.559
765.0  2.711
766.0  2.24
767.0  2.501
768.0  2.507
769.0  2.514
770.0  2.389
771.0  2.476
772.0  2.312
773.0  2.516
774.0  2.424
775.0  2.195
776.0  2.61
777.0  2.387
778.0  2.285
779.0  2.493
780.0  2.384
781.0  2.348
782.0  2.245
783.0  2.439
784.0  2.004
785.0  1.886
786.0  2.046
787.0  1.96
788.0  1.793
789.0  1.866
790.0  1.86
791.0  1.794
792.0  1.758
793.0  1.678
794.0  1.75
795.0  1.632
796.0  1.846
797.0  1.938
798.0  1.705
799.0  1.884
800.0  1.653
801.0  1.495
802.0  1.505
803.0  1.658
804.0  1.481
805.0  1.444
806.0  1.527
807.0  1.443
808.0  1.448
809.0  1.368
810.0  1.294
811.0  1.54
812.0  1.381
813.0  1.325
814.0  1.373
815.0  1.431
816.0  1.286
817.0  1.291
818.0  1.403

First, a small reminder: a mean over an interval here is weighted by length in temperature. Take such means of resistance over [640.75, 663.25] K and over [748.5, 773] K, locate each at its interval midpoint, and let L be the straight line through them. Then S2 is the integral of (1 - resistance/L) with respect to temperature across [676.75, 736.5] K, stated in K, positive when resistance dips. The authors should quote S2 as 3.41 K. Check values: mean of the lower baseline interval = 2.82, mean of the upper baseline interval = 2.45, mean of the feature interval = 2.49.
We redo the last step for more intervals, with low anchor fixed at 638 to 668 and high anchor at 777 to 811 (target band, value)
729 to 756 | -3.4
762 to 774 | -2.8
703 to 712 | -0.5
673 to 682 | -0.2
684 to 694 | -0.3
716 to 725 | -0.4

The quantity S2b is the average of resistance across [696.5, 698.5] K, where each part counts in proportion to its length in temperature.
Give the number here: 2.62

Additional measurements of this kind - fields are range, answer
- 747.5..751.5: 2.4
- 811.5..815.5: 1.38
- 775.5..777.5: 2.5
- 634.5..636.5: 2.24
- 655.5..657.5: 3.06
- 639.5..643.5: 2.53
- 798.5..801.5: 1.68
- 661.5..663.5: 2.92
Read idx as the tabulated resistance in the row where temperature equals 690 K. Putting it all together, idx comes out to 2.885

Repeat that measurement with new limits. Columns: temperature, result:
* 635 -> 2.29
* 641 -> 2.377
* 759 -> 2.58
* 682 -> 2.353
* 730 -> 2.328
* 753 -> 2.219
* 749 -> 2.387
